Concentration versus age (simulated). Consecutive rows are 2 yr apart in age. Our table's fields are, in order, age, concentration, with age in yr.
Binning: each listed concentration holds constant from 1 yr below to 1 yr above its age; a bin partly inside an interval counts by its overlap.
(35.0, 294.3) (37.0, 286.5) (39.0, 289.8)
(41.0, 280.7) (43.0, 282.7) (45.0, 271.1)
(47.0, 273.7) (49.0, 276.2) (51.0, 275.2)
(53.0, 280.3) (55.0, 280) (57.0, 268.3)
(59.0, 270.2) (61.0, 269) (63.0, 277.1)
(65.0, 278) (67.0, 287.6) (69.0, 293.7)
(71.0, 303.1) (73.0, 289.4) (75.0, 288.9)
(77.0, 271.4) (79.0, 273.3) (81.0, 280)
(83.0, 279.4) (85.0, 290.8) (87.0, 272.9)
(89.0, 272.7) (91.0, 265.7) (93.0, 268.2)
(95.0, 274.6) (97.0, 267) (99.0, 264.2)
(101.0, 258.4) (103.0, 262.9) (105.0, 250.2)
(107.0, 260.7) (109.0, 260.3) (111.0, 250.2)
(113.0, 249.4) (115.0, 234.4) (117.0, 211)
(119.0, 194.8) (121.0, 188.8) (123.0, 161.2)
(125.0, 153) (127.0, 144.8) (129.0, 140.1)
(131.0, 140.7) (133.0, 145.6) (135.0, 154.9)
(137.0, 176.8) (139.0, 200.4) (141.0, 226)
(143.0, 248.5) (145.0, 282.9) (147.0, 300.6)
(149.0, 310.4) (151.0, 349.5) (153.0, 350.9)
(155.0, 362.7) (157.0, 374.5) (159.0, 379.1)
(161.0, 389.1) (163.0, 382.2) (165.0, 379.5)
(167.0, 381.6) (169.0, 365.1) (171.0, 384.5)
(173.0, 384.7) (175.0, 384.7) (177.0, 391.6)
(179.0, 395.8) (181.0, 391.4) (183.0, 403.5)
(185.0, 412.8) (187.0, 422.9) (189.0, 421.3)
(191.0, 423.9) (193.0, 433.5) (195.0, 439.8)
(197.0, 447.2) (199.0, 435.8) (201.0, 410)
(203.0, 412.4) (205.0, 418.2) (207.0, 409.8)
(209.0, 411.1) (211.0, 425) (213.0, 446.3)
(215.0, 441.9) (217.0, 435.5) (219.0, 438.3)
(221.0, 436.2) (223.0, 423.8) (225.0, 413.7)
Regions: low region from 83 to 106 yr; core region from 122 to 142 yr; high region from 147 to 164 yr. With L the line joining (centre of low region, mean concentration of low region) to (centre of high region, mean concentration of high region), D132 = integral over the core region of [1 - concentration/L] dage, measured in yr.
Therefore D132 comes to 9.9 yr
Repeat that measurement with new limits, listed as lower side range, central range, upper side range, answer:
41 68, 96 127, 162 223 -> 9.6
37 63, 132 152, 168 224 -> 6.9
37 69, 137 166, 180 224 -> 4.4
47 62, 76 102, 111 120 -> -2.7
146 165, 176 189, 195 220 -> -0.3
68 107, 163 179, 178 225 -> 0.0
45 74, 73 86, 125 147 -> -1.3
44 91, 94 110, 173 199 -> 2.8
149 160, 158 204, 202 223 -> -1.5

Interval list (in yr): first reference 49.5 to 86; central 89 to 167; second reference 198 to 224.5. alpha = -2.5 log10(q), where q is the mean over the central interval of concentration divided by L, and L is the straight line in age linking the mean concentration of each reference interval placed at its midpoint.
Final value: 0.31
